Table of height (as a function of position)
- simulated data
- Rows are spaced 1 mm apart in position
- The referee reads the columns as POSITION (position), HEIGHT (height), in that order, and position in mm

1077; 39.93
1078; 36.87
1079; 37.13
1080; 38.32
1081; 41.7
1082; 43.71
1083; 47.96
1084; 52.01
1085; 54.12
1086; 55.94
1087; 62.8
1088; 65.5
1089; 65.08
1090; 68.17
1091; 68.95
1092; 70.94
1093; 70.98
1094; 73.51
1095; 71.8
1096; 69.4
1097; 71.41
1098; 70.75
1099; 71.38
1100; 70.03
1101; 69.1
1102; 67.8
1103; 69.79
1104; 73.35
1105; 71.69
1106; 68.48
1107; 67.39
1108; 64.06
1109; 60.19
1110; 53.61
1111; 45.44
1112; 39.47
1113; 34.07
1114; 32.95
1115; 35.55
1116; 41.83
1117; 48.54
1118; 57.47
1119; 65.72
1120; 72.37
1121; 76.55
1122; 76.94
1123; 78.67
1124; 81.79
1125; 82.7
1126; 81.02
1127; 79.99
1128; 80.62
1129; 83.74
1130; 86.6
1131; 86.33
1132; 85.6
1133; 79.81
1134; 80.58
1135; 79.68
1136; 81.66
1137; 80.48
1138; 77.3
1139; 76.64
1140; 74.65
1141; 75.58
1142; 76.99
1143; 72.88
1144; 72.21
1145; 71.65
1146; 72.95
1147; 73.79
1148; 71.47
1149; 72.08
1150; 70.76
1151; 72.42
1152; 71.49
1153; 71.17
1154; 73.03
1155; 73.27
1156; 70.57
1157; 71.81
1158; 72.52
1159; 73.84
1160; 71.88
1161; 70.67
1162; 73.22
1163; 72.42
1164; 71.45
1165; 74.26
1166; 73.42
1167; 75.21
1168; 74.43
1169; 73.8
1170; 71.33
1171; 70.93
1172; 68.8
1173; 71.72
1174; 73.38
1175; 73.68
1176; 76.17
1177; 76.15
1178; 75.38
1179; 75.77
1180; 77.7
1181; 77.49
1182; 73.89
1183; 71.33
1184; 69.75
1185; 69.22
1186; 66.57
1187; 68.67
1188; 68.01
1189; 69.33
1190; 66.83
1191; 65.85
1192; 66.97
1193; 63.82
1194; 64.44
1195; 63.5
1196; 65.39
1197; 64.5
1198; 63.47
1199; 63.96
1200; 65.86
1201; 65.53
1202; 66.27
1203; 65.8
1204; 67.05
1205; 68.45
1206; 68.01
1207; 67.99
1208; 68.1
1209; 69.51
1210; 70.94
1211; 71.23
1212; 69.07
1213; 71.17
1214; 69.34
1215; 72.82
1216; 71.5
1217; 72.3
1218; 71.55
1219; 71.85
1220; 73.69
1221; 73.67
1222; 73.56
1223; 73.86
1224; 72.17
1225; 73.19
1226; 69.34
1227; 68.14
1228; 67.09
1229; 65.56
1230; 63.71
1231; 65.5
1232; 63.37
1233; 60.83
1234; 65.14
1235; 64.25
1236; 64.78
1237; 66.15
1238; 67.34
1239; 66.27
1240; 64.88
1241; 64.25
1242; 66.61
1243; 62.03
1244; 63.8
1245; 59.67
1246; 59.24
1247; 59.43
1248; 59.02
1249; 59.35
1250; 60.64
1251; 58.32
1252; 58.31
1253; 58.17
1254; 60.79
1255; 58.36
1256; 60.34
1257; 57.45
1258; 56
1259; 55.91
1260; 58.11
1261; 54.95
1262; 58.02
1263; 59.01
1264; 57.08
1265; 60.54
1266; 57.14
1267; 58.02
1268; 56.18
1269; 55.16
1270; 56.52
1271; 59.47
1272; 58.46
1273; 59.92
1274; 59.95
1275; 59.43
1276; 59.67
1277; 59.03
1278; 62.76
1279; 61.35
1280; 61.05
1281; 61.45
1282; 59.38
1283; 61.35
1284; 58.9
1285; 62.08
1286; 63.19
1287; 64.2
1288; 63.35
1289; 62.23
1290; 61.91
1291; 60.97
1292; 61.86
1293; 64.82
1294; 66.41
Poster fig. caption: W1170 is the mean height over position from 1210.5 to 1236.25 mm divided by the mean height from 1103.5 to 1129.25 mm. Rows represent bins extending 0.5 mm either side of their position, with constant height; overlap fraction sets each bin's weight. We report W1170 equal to 1.09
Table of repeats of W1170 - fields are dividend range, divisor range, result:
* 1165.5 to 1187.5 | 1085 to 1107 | 1.06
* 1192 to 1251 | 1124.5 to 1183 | 0.88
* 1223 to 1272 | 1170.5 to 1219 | 0.89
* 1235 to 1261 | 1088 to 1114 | 0.95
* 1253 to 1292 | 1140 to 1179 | 0.82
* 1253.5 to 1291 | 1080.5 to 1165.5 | 0.87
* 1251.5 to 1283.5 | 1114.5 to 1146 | 0.79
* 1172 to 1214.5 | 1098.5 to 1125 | 1.12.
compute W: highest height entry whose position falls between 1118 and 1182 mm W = 86.6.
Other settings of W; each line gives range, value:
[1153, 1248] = 77.7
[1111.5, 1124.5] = 81.79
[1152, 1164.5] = 73.84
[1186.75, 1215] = 72.82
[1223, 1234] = 73.86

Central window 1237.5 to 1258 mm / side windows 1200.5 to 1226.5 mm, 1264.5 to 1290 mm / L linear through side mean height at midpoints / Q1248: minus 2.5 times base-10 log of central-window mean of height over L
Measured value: 0.06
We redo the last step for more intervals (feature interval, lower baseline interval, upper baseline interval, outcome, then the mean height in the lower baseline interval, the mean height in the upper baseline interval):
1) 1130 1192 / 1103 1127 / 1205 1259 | -0.16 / 61.9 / 65.8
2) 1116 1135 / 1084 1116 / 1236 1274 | -0.23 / 61.9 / 59.8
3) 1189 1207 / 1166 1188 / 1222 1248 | 0.07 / 72.8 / 65.5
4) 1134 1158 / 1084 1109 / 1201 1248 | -0.10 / 67.5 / 67.5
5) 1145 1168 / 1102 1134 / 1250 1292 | -0.12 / 66.8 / 59.4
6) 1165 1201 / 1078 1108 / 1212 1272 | -0.11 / 62.7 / 63.6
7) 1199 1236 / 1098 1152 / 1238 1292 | -0.09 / 69.7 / 60.1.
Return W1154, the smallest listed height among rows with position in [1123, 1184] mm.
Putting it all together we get 68.8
